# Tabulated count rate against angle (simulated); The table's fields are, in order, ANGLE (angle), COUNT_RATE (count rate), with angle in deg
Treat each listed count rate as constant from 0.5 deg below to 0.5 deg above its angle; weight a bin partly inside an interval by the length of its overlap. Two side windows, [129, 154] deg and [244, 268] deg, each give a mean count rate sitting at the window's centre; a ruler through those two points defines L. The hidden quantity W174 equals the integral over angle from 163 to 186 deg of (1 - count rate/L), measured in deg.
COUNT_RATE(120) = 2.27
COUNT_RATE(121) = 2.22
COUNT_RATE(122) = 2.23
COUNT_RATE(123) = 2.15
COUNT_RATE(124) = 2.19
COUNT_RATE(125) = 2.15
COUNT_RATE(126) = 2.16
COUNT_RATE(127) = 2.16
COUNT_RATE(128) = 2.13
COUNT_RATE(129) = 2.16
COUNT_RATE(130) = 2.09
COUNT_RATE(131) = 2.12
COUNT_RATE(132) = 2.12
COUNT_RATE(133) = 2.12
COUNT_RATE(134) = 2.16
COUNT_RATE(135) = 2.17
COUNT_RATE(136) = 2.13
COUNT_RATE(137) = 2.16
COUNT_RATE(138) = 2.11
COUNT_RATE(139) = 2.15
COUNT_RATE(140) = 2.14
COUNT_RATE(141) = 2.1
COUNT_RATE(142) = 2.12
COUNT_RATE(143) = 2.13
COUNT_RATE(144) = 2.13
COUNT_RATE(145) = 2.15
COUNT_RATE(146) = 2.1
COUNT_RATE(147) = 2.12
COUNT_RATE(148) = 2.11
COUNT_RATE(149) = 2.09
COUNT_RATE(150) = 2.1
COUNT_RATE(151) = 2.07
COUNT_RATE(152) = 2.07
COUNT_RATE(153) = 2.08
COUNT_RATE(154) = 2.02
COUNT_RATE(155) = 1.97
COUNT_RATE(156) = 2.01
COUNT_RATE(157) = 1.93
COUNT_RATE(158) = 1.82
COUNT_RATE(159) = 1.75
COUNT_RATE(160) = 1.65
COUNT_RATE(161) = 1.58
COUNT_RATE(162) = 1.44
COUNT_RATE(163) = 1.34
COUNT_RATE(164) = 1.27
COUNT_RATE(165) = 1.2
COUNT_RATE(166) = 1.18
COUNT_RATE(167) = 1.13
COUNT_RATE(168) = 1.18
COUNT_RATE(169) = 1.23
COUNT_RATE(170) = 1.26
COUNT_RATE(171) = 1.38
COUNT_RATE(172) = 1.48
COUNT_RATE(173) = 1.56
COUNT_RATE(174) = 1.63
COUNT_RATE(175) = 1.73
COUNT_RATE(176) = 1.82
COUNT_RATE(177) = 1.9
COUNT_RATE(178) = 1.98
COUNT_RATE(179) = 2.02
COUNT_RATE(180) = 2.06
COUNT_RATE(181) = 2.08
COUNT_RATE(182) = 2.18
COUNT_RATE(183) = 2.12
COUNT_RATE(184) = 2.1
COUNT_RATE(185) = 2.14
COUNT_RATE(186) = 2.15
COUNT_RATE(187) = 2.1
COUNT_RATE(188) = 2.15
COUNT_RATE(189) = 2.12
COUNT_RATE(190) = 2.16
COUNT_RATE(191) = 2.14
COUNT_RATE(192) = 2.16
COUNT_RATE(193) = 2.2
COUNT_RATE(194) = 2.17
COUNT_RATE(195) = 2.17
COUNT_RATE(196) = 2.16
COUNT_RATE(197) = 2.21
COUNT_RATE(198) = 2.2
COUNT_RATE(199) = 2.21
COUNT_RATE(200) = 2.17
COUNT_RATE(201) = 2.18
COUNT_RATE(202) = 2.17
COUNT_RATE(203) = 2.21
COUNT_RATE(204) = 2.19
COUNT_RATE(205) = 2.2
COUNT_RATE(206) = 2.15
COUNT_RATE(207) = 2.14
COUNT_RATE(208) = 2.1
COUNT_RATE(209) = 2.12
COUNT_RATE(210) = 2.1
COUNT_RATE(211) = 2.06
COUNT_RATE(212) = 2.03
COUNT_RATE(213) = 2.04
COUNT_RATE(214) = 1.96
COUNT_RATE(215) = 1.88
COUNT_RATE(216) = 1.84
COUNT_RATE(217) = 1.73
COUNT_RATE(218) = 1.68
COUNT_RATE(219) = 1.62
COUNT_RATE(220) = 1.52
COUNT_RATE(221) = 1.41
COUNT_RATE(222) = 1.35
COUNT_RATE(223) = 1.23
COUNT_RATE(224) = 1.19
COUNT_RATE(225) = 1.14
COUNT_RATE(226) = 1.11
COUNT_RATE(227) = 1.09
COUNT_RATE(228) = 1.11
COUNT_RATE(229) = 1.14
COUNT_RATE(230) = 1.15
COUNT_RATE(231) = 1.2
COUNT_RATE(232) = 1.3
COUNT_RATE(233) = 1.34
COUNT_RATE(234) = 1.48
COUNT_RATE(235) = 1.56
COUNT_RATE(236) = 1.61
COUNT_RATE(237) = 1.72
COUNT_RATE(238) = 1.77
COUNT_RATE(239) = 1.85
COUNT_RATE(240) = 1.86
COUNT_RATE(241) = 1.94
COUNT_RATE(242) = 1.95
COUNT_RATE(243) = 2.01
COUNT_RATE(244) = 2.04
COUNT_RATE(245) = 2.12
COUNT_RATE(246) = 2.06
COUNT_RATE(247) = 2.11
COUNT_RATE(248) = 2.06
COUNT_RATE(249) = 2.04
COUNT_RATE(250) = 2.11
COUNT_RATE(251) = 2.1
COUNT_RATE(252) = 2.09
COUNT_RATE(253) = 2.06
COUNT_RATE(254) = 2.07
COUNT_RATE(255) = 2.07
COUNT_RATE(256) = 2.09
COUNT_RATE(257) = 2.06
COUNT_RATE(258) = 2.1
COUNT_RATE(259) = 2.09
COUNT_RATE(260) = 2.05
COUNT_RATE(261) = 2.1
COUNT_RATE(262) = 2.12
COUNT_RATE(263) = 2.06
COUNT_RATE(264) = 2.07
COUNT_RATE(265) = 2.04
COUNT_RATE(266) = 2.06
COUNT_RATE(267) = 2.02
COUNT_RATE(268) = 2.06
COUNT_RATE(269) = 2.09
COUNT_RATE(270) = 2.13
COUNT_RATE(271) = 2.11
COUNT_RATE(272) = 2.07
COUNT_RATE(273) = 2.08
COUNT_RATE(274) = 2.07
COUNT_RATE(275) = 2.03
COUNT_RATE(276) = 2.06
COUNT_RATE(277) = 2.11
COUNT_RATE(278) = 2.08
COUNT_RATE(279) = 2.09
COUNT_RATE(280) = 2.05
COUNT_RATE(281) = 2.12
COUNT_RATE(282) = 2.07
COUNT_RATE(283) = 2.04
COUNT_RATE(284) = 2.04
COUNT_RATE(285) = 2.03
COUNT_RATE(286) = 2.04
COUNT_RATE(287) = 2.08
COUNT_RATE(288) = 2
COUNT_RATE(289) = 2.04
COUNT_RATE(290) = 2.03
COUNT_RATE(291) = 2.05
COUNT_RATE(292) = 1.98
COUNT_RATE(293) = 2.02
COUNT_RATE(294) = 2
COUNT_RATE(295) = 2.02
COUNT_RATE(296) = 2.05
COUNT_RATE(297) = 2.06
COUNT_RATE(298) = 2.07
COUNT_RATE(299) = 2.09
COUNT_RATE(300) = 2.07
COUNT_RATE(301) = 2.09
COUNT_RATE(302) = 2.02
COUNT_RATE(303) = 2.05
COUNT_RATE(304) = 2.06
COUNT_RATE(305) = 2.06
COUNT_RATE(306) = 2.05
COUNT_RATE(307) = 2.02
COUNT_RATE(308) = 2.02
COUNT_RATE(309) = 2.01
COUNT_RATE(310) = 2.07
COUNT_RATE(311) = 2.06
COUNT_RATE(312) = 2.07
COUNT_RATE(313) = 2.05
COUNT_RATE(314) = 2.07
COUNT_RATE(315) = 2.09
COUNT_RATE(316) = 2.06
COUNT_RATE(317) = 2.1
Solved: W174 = 4.77 deg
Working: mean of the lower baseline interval 2.12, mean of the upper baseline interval 2.07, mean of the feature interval 1.67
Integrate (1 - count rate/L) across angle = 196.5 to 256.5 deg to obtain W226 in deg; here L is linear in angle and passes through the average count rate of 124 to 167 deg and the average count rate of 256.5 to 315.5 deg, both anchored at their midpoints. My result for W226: 5.87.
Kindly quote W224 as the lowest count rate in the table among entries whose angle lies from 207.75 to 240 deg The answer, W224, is 1.09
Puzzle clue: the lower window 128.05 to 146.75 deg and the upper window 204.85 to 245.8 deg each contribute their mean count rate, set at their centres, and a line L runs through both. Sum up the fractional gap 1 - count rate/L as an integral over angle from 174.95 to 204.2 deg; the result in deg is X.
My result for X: -4.1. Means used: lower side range 2.13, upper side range 1.68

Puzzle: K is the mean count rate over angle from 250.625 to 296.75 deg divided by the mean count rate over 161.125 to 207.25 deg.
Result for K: 1.09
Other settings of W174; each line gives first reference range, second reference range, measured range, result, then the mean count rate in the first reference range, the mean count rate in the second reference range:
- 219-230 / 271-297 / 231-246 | -3.18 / 1.24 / 2.05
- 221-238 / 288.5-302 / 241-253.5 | -4.54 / 1.31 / 2.04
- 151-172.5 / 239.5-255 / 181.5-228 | -3.50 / 1.58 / 2.04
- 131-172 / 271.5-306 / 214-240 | 6.66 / 1.85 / 2.05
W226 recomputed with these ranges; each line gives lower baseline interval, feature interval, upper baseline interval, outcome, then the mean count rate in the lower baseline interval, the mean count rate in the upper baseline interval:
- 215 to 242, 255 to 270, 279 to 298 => -2.3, 1.48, 2.04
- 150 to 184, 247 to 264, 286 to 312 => -1.3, 1.71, 2.04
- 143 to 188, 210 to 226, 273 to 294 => 2.3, 1.81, 2.05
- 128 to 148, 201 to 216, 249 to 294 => 0.0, 2.13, 2.07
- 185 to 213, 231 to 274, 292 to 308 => 2.7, 2.15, 2.05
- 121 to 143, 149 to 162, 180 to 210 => 1.5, 2.15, 2.15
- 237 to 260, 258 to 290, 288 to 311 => -0.6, 2.02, 2.04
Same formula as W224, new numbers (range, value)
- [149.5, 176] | 1.13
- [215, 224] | 1.19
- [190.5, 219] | 1.62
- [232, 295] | 1.3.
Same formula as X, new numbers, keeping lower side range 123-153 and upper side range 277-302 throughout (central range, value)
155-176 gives 6.03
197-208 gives -0.44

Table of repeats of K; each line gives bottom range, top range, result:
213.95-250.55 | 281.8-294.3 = 1.25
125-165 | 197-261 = 0.92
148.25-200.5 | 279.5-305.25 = 1.10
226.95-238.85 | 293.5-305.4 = 1.47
